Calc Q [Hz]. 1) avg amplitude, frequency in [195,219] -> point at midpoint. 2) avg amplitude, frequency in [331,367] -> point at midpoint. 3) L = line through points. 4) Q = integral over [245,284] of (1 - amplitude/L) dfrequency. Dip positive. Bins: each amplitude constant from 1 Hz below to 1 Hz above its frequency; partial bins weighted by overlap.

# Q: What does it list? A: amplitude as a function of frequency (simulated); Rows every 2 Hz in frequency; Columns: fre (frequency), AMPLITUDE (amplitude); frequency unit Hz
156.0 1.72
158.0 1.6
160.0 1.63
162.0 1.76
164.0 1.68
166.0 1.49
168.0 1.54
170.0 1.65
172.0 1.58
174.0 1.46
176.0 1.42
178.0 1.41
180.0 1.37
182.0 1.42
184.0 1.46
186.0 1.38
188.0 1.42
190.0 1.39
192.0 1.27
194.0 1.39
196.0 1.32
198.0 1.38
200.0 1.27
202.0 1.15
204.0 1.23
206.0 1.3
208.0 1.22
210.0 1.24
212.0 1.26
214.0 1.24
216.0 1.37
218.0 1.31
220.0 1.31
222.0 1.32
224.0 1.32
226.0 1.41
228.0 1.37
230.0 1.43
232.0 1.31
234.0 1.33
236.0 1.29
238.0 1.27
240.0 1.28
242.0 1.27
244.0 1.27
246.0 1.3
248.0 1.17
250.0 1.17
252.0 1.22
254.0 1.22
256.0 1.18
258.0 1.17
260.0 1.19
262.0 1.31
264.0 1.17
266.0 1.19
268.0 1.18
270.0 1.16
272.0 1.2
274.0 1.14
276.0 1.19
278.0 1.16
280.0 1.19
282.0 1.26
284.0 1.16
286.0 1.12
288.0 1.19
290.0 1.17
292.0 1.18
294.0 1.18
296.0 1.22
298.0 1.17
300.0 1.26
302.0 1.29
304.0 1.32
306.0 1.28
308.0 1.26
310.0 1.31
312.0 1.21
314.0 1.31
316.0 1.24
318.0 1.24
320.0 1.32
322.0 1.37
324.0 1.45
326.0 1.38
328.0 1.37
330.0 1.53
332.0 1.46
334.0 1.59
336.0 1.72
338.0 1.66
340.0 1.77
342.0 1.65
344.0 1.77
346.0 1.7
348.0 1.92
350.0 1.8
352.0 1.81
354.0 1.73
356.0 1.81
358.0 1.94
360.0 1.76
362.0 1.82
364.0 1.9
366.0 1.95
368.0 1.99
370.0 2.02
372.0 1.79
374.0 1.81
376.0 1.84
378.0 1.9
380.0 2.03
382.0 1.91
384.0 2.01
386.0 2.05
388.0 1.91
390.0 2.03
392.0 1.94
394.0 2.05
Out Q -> 7.3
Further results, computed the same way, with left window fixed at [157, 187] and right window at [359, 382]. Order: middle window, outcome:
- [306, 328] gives 5.9 Hz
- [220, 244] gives 4.6 Hz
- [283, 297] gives 4.6 Hz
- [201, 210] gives 2.0 Hz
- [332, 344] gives 1.1 Hz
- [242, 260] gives 4.9 Hz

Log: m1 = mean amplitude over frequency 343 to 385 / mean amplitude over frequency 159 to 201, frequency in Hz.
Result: 1.28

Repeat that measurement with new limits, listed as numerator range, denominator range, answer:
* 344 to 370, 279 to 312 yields 1.51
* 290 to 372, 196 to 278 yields 1.22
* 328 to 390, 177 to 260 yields 1.39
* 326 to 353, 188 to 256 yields 1.29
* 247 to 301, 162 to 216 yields 0.86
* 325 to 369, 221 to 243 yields 1.30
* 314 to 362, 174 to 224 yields 1.21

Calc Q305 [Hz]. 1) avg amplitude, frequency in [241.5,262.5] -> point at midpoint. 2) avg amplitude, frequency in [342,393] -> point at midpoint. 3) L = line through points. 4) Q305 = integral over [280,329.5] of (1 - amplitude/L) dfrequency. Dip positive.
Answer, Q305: 8.47 Hz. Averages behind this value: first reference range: 1.22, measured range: 1.26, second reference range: 1.88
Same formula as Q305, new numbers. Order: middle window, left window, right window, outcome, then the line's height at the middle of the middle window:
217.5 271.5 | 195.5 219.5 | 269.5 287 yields -1.7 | 1.22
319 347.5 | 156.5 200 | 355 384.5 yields 4.1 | 1.82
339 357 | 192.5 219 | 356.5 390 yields 0.5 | 1.82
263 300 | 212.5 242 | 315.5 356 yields 6.9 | 1.45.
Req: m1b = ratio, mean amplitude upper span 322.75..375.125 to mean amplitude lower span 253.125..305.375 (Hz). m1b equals 1.4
